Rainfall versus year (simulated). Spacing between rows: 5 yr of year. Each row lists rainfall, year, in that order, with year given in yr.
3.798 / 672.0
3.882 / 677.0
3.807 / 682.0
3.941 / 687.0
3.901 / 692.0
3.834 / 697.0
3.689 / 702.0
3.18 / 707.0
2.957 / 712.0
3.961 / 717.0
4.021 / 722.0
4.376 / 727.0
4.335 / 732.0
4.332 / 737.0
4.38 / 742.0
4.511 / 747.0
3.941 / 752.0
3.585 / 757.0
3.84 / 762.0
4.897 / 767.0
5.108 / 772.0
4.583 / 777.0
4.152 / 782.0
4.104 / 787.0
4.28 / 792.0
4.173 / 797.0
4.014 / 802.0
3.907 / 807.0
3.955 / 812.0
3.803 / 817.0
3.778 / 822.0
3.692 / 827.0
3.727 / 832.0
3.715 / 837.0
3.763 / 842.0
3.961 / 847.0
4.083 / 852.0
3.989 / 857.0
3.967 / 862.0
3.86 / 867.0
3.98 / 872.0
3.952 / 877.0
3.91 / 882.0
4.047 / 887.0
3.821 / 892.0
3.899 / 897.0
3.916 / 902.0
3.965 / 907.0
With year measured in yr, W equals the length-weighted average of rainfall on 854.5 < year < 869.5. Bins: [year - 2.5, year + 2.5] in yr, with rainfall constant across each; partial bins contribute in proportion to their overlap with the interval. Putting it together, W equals 3.94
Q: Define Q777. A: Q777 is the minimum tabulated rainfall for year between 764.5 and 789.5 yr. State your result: 4.104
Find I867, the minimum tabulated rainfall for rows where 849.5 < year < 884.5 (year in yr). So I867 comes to 3.86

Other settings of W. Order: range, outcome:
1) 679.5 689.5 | 3.87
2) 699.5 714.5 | 3.28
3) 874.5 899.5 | 3.93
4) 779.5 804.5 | 4.14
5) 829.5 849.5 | 3.79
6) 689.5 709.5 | 3.65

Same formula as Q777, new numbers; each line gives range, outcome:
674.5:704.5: 3.689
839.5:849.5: 3.763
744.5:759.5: 3.585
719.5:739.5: 4.021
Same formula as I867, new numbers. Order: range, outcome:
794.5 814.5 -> 3.907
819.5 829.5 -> 3.692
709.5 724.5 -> 2.957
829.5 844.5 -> 3.715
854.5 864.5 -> 3.967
